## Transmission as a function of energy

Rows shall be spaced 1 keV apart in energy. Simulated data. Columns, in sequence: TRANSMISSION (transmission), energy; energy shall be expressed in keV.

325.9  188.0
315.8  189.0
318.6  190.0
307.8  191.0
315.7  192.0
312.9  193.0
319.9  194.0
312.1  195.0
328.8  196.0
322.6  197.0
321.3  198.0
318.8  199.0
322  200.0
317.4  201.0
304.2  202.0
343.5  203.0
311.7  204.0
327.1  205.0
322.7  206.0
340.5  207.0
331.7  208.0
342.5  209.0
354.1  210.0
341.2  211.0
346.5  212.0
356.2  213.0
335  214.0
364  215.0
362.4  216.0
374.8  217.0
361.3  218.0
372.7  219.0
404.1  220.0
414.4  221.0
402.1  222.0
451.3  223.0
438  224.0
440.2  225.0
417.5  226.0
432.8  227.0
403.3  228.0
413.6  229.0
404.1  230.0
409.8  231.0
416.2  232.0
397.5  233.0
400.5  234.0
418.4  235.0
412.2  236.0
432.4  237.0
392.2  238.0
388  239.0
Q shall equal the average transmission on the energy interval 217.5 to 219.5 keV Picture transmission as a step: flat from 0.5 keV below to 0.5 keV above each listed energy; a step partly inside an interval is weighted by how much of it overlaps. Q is 367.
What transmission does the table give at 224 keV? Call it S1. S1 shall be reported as 438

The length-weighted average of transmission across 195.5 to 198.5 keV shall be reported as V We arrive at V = 324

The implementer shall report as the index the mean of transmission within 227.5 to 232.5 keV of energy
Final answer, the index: 409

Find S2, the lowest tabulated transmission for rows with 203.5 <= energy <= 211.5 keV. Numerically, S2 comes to 311.7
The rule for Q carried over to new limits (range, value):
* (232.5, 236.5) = 407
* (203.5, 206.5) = 320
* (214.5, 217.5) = 367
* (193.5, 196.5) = 320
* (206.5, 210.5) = 342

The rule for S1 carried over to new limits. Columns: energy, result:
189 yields 315.8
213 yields 356.2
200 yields 322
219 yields 372.7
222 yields 402.1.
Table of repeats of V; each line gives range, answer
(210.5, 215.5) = 349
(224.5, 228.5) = 423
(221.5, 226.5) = 430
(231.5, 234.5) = 405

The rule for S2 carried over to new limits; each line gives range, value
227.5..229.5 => 403.3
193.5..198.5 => 312.1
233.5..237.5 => 400.5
